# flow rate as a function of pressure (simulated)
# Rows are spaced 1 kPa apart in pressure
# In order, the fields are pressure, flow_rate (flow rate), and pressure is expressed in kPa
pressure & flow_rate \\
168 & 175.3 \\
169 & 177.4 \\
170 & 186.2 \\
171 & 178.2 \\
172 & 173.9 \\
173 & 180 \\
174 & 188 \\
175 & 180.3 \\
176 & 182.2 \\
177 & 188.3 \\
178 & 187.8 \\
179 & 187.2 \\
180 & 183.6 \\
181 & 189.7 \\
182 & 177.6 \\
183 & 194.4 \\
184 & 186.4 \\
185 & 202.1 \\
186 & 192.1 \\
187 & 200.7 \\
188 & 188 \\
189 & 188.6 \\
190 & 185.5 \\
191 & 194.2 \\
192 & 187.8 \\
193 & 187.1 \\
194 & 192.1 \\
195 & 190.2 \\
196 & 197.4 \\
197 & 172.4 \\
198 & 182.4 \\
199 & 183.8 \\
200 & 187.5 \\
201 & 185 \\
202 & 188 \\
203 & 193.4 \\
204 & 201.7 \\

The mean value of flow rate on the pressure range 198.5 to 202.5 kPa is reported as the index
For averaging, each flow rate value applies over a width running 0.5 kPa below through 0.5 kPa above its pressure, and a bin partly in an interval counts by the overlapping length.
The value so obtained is 186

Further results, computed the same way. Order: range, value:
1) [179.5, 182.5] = 184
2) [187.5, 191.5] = 189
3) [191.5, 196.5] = 191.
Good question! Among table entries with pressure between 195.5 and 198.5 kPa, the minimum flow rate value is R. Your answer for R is 172.4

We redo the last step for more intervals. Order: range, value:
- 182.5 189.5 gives 186.4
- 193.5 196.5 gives 190.2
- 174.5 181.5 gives 180.3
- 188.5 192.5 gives 185.5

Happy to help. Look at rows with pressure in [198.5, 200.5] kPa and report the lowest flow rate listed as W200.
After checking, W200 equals 183.8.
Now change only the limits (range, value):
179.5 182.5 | 177.6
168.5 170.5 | 177.4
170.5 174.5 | 173.9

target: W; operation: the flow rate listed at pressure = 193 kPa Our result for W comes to 187.1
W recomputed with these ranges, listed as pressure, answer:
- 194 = 192.1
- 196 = 197.4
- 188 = 188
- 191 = 194.2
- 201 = 185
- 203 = 193.4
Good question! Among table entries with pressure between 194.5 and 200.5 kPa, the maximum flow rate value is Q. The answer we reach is 197.4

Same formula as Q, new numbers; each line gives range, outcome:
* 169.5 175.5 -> 188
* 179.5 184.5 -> 194.4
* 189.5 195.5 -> 194.2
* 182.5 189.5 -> 202.1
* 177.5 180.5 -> 187.8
